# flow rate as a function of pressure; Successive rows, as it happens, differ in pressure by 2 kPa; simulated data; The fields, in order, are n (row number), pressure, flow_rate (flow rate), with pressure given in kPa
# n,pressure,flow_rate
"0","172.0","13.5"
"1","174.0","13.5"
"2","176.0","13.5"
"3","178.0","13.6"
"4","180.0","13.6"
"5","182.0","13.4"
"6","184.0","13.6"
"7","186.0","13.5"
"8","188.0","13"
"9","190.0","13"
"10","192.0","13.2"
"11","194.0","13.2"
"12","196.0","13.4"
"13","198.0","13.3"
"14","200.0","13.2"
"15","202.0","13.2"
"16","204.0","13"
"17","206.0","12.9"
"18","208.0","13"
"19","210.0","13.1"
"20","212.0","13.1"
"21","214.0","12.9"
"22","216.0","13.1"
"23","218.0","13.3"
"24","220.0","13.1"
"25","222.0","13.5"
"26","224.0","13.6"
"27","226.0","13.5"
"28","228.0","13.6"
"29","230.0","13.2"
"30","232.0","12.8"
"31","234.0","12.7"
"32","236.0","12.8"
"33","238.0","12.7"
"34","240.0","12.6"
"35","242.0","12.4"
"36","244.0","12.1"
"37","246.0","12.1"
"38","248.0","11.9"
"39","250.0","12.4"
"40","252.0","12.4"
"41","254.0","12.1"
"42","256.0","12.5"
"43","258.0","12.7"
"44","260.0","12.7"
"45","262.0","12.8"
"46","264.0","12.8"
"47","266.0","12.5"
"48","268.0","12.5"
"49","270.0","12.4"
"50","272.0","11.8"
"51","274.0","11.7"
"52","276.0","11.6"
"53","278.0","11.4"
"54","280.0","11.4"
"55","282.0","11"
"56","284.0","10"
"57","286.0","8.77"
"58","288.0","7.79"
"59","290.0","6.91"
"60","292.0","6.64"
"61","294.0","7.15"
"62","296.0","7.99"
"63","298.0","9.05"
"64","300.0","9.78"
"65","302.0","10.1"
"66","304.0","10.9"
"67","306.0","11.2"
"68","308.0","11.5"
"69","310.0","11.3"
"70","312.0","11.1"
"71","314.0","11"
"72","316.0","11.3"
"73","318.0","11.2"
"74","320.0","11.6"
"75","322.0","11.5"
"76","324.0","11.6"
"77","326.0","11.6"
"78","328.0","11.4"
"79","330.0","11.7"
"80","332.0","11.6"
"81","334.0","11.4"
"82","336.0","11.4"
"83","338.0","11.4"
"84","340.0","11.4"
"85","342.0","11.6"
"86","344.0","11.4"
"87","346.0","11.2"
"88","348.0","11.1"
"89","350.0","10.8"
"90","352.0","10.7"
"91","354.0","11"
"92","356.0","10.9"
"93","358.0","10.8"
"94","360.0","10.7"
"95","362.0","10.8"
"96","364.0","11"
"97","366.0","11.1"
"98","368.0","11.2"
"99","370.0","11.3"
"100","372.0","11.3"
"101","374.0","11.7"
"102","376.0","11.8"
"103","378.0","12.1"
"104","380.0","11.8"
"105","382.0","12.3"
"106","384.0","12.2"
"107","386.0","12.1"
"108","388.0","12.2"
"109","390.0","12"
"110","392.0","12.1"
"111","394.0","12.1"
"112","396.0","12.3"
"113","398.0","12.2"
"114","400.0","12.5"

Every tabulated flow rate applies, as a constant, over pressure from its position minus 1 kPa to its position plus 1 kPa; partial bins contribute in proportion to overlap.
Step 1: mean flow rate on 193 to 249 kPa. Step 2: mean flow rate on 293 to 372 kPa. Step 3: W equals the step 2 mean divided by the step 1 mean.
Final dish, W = 0.84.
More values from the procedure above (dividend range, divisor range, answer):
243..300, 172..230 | 0.82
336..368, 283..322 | 1.13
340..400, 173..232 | 0.87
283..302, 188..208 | 0.63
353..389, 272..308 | 1.18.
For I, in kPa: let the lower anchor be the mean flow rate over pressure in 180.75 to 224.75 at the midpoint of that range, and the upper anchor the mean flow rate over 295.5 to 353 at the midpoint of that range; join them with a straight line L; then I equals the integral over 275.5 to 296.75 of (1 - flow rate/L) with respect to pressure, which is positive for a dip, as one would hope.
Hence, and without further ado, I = 4.8 kPa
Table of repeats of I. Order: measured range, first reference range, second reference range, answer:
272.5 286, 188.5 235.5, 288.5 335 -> 0.32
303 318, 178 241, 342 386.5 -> 0.98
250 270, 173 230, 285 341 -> -1.35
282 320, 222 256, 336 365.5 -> 6.58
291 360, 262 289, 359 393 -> 4.08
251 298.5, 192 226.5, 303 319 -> 4.57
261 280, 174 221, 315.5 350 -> 0.20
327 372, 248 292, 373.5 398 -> 2.51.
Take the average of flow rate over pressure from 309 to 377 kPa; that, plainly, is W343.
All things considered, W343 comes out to 11.3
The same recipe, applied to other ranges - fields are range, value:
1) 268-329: 10.5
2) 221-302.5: 11.5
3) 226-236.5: 13.1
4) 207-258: 12.8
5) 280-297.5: 8.48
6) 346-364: 10.9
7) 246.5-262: 12.4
